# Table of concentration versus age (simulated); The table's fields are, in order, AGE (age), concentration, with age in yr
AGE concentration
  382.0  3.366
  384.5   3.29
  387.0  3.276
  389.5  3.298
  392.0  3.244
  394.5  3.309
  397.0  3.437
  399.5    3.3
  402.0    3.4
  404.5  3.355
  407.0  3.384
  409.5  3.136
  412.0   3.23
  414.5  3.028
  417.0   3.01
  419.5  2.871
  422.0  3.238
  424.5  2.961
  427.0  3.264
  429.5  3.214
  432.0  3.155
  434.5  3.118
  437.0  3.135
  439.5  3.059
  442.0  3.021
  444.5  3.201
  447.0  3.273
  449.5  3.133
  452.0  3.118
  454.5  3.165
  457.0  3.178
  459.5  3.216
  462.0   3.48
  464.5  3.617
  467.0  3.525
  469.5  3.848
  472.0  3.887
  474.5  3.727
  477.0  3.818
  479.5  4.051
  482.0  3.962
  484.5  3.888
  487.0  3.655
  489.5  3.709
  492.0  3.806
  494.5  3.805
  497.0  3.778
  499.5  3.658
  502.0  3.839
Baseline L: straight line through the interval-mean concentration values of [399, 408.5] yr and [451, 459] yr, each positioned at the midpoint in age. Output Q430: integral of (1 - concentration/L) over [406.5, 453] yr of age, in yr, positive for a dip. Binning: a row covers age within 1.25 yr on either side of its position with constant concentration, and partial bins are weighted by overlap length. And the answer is 1.81 yr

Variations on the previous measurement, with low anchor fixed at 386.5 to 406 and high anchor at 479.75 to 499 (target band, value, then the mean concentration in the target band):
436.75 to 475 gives 3.1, 3.35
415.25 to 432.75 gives 1.9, 3.1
